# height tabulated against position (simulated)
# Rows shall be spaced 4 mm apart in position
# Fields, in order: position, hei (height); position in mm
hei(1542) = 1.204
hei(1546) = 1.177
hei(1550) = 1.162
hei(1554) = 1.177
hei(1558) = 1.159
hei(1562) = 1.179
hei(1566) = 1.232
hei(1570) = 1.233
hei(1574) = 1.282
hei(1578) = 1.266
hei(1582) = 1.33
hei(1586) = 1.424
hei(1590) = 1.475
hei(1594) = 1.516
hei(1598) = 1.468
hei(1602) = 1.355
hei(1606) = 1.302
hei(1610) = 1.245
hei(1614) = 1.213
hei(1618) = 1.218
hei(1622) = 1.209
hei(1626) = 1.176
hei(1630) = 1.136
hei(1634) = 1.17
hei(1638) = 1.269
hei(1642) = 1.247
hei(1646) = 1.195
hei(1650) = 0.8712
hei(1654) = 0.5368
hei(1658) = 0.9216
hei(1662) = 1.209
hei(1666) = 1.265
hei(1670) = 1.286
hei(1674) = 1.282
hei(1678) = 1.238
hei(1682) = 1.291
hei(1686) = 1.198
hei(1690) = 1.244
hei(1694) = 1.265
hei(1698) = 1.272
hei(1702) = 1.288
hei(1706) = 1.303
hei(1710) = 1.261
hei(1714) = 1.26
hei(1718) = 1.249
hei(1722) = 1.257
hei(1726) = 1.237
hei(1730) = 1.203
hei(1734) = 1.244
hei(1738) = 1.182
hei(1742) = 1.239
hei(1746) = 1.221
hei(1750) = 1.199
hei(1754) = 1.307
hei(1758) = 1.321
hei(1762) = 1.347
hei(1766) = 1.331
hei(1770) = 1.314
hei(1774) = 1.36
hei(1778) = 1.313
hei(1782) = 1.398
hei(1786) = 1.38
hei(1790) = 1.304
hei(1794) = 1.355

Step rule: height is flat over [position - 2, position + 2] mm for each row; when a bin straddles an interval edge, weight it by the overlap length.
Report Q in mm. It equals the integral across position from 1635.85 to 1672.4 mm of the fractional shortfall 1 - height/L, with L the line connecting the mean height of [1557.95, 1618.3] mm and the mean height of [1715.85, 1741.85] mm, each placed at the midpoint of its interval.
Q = 5.24 mm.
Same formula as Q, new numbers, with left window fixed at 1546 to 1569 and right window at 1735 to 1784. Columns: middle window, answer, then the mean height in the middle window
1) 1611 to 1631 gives 0.4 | 1.2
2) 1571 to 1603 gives -5.0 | 1.39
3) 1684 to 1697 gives 0.2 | 1.24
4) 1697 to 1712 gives -0.2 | 1.28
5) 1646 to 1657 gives 3.8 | 0.813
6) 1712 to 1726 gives 0.2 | 1.25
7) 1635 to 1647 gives -0.1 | 1.23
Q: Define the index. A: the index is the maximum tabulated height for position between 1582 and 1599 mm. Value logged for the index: 1.516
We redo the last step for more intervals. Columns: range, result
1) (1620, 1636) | 1.209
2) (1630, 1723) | 1.303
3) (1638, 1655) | 1.269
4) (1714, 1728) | 1.26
